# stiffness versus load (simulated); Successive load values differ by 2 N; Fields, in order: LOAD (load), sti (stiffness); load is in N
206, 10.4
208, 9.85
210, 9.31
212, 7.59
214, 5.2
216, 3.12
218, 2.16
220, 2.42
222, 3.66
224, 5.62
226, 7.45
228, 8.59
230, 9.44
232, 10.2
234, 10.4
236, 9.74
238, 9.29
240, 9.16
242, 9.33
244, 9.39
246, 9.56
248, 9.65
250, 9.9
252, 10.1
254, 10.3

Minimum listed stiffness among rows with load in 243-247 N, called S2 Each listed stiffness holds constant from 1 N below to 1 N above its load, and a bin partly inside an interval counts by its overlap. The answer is 9.39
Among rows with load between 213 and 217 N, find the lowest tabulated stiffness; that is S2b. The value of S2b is 3.12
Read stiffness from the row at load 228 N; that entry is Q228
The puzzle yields 8.59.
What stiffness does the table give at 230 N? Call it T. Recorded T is 9.44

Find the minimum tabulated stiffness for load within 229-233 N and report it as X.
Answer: 9.44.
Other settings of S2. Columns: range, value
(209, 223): 2.16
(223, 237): 5.62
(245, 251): 9.56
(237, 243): 9.16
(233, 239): 9.29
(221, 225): 3.66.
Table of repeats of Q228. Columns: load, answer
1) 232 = 10.2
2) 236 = 9.74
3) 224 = 5.62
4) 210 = 9.31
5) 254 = 10.3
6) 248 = 9.65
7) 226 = 7.45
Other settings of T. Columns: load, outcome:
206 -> 10.4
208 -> 9.85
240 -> 9.16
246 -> 9.56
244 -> 9.39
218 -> 2.16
